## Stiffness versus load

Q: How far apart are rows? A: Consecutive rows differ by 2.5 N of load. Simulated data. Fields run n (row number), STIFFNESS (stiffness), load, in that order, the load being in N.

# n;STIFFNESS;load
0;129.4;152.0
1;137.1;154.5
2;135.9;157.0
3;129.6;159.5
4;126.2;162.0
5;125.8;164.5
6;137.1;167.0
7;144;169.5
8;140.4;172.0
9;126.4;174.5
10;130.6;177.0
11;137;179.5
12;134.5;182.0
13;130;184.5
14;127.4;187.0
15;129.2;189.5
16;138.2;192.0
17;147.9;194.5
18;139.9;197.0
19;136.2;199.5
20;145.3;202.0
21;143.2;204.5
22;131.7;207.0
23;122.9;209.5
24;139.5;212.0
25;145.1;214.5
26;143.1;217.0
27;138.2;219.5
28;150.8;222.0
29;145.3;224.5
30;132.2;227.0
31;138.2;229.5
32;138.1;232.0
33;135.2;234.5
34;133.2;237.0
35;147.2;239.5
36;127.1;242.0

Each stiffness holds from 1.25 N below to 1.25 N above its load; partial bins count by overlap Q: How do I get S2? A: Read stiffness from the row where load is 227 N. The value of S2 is 132.2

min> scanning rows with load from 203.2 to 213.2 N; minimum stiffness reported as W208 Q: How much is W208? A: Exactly 122.9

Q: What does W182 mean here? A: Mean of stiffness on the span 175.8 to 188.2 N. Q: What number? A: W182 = 132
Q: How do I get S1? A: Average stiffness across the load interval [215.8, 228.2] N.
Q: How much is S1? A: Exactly 142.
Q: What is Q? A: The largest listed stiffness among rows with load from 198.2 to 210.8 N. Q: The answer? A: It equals 145.3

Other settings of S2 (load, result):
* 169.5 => 144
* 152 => 129.4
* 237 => 133.2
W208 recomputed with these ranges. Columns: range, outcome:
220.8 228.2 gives 132.2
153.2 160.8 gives 129.6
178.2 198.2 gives 127.4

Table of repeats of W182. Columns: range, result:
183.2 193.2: 131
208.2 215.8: 136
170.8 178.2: 132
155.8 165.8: 129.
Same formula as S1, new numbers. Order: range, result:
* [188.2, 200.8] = 138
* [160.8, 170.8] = 133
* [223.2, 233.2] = 139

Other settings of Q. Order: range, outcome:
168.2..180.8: 144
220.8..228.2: 150.8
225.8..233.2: 138.2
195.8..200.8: 139.9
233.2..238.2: 135.2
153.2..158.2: 137.1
